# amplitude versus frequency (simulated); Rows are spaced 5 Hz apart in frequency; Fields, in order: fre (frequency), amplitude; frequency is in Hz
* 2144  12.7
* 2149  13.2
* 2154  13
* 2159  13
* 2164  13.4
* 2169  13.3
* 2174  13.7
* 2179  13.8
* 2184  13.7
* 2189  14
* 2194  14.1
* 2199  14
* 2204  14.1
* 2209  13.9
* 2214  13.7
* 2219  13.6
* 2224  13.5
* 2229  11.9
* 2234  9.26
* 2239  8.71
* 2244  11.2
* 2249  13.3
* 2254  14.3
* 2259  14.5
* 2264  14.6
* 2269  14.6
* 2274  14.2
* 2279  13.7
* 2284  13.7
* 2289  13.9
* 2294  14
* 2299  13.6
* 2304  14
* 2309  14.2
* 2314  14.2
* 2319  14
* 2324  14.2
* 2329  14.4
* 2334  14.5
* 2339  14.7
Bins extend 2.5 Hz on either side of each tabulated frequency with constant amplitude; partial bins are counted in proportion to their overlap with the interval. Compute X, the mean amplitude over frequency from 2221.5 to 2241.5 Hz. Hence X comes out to 10.8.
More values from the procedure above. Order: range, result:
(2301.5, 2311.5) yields 14.1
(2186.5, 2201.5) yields 14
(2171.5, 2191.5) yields 13.8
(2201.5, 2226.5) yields 13.8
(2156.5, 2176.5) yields 13.3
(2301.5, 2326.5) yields 14.1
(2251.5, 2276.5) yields 14.4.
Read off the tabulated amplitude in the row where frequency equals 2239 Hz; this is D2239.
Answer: 8.71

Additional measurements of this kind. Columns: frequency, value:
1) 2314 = 14.2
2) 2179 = 13.8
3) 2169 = 13.3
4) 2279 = 13.7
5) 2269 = 14.6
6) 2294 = 14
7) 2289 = 13.9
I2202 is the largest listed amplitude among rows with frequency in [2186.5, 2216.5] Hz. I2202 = 14.1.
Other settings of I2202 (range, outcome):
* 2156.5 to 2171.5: 13.4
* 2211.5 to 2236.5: 13.7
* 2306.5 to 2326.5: 14.2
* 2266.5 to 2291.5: 14.6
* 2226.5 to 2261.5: 14.5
